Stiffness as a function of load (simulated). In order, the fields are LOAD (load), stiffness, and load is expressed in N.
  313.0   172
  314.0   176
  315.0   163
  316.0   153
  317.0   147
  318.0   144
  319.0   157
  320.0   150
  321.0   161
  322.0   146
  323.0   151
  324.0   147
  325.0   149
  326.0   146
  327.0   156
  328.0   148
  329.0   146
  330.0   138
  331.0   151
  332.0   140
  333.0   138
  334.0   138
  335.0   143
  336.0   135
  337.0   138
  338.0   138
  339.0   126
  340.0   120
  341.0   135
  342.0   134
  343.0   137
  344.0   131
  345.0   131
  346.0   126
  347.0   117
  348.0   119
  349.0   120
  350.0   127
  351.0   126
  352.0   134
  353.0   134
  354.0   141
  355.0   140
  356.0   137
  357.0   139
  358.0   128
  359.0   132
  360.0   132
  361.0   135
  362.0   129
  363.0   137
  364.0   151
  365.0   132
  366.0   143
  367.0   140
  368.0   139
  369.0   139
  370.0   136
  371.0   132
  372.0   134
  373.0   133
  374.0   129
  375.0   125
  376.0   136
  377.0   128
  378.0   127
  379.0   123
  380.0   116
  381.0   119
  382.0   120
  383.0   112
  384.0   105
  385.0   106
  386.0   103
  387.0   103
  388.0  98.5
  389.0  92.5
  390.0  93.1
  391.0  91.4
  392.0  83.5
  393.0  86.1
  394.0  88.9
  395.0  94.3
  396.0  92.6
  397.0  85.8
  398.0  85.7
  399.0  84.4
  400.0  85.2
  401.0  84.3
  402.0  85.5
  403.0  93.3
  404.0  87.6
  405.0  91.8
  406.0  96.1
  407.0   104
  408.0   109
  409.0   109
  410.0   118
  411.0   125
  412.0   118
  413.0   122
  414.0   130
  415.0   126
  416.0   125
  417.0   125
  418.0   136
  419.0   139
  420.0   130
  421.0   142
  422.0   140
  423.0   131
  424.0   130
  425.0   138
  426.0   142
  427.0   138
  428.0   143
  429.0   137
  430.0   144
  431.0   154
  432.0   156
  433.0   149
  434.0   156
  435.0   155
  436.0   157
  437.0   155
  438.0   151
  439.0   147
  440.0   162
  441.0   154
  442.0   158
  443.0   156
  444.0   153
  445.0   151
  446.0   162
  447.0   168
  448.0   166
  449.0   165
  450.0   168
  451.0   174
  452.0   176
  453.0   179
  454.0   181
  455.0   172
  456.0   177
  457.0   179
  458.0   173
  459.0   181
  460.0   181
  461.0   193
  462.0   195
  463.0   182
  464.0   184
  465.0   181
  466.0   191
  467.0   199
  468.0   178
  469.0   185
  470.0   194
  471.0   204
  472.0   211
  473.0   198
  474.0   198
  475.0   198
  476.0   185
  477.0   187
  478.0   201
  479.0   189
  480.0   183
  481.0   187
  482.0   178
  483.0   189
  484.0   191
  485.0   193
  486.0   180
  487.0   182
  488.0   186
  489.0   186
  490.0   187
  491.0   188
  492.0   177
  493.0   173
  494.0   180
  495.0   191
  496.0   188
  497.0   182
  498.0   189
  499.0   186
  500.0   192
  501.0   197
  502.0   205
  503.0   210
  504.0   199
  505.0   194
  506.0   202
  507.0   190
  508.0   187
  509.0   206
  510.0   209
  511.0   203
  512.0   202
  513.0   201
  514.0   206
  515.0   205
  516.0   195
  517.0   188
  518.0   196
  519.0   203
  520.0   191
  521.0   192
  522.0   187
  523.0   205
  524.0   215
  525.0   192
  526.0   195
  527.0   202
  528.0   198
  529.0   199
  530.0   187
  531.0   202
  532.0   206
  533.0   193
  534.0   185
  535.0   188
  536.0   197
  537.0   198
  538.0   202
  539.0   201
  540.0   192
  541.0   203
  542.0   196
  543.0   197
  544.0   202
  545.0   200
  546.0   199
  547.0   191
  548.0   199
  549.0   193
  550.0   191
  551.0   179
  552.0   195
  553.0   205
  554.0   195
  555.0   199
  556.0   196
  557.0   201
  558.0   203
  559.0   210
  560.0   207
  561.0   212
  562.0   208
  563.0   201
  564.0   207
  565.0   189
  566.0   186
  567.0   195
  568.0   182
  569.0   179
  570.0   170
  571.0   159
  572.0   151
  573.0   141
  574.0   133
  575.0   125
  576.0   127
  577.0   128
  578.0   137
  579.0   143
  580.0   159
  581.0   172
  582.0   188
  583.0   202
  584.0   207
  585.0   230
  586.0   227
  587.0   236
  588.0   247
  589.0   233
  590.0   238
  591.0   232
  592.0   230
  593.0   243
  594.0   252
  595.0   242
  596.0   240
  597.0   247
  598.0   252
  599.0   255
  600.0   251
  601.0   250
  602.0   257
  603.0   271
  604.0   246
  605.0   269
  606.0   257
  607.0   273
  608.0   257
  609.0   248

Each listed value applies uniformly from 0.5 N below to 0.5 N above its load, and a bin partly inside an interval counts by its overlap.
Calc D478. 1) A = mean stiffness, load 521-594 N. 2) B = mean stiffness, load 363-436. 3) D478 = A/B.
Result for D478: 1.6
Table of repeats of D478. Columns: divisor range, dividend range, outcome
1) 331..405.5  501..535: 1.65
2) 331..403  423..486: 1.42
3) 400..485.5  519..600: 1.26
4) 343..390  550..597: 1.54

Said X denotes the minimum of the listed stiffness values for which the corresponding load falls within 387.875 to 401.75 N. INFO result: 83.5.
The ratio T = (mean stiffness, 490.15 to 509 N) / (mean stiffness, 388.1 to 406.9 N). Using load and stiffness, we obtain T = 2.1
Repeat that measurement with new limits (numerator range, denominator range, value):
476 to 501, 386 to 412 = 1.95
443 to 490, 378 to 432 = 1.62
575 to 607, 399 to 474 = 1.47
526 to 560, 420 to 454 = 1.29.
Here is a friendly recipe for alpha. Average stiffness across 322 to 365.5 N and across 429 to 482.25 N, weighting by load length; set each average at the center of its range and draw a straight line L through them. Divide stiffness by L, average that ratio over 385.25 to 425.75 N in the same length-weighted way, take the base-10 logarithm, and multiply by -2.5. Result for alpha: 0.41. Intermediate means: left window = 136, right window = 174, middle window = 108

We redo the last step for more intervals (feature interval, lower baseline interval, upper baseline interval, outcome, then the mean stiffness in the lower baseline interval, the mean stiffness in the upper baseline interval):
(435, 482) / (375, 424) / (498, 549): -0.17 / 109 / 198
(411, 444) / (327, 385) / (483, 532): 0.14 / 132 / 194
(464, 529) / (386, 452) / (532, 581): -0.21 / 127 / 184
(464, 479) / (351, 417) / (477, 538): -0.13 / 116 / 193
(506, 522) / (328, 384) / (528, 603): -0.08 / 132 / 200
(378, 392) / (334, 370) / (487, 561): 0.34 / 133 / 196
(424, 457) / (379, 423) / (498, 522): -0.13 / 107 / 198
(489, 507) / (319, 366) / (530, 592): -0.09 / 137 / 192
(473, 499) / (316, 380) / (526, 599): -0.07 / 137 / 197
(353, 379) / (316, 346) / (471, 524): 0.14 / 142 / 193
